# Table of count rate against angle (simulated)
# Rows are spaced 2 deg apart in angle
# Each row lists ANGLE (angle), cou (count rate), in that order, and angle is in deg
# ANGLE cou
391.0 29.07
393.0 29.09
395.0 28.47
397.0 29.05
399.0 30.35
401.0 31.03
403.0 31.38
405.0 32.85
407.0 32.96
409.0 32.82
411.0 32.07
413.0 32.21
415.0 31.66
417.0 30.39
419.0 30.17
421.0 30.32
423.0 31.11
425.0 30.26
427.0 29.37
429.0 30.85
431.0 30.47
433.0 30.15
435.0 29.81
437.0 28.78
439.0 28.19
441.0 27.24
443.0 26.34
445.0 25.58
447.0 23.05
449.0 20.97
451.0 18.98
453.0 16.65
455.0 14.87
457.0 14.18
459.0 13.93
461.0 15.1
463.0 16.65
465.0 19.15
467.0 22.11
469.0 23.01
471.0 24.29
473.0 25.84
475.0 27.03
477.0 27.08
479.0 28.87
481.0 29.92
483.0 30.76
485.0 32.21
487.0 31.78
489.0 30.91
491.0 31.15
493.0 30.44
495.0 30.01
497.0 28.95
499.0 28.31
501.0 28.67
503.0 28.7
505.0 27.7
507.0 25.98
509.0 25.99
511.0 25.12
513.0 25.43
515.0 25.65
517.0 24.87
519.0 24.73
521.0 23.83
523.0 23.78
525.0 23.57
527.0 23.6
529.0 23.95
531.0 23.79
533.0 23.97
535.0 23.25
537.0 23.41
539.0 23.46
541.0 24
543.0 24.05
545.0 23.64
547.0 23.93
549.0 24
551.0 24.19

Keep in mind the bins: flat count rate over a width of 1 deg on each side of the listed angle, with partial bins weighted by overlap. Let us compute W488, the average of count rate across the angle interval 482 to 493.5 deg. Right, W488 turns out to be 31.2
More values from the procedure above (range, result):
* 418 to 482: 24.7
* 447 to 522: 24.8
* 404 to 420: 31.9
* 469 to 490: 28.6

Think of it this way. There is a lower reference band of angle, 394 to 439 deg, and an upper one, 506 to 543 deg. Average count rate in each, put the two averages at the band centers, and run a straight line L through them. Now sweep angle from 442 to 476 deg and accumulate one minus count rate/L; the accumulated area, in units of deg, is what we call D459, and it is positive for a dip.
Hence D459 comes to 9.3 deg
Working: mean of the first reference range 30.7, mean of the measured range 20.5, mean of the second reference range 24.3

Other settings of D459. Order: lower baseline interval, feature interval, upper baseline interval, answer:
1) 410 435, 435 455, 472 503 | 4.3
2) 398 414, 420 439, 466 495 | 0.5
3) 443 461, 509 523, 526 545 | -1.5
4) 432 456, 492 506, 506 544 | -2.7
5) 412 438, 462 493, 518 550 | 0.3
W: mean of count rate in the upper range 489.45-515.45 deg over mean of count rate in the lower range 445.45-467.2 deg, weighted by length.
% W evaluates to 1.57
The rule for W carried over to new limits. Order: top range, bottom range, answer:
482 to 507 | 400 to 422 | 0.94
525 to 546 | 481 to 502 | 0.78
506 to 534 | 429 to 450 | 0.90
